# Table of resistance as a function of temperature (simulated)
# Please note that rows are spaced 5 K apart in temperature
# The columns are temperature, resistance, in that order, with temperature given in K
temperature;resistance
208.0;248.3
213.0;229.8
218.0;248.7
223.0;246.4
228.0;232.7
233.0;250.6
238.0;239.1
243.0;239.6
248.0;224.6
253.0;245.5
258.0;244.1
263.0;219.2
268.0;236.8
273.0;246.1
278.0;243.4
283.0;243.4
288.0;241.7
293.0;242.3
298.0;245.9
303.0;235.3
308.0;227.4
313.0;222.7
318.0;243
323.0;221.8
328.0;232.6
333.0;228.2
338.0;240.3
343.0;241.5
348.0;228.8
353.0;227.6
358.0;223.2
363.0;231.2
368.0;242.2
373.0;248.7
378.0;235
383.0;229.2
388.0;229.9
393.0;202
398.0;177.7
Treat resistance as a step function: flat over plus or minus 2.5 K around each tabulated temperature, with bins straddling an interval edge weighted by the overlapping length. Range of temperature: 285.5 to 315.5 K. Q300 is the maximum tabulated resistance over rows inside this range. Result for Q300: 245.9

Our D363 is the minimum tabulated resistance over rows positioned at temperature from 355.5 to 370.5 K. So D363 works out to 223.2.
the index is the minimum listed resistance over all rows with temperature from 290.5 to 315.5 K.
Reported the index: 222.7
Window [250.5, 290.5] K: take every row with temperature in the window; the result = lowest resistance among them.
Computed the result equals 219.2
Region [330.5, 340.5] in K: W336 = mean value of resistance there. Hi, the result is 234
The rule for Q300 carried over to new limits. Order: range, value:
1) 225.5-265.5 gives 250.6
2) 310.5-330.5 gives 243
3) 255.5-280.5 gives 246.1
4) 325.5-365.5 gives 241.5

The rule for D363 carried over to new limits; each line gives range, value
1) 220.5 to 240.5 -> 232.7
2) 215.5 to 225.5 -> 246.4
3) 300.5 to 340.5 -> 221.8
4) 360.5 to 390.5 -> 229.2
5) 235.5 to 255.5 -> 224.6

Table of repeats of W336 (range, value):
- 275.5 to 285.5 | 243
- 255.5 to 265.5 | 232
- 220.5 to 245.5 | 242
